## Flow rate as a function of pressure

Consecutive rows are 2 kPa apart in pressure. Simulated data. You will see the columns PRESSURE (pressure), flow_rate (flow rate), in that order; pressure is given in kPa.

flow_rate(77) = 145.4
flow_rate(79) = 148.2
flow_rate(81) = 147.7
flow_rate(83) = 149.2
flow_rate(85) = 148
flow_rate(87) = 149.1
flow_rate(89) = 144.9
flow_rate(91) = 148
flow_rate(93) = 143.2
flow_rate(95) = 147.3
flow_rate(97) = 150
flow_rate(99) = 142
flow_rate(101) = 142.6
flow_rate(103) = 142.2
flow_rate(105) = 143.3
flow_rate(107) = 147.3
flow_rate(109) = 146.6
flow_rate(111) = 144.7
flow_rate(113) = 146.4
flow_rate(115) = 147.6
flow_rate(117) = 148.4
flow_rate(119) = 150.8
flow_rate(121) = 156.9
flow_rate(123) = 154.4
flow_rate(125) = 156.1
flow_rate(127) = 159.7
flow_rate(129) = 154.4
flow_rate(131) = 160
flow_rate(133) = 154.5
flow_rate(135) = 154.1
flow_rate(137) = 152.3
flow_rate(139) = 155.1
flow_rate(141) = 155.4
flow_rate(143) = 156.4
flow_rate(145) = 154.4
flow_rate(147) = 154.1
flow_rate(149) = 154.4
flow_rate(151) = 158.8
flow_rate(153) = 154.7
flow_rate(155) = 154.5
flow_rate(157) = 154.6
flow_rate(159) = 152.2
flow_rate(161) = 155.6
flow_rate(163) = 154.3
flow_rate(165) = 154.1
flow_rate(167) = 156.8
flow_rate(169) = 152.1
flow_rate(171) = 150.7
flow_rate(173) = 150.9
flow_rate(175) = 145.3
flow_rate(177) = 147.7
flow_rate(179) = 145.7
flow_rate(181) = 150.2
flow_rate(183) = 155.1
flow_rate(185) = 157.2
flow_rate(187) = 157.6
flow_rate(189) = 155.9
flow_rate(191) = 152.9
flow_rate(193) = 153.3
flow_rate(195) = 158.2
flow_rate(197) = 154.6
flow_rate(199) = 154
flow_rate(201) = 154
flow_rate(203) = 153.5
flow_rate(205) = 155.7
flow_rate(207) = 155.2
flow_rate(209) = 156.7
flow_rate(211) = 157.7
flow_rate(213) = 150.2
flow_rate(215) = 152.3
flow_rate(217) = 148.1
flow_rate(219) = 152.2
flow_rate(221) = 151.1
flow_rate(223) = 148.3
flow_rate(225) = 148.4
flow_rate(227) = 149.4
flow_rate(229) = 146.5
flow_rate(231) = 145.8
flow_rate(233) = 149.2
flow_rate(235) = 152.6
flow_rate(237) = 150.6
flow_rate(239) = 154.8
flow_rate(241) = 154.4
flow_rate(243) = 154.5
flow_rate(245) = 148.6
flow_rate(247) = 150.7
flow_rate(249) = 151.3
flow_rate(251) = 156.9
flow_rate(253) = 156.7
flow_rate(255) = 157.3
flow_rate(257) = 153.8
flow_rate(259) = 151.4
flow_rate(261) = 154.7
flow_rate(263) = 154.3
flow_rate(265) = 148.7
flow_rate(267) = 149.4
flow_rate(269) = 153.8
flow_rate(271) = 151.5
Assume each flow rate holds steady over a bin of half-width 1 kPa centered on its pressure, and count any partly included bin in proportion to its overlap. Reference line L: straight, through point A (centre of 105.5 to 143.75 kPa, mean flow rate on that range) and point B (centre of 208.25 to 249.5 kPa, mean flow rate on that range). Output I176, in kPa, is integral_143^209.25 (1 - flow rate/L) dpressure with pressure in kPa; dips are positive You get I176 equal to -0.9 kPa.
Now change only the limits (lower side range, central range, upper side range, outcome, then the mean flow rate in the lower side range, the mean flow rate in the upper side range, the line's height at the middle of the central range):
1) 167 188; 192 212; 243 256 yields -0.4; 152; 154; 152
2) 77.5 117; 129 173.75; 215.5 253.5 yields -1.9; 146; 151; 148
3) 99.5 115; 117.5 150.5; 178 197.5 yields -1.6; 145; 154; 148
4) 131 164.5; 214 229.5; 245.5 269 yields 0.4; 155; 153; 154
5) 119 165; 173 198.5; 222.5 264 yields 0.2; 155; 152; 154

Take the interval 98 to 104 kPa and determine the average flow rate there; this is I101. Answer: 142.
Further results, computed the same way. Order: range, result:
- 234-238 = 152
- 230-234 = 148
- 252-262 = 155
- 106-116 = 147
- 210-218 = 152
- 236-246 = 153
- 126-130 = 157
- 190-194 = 153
